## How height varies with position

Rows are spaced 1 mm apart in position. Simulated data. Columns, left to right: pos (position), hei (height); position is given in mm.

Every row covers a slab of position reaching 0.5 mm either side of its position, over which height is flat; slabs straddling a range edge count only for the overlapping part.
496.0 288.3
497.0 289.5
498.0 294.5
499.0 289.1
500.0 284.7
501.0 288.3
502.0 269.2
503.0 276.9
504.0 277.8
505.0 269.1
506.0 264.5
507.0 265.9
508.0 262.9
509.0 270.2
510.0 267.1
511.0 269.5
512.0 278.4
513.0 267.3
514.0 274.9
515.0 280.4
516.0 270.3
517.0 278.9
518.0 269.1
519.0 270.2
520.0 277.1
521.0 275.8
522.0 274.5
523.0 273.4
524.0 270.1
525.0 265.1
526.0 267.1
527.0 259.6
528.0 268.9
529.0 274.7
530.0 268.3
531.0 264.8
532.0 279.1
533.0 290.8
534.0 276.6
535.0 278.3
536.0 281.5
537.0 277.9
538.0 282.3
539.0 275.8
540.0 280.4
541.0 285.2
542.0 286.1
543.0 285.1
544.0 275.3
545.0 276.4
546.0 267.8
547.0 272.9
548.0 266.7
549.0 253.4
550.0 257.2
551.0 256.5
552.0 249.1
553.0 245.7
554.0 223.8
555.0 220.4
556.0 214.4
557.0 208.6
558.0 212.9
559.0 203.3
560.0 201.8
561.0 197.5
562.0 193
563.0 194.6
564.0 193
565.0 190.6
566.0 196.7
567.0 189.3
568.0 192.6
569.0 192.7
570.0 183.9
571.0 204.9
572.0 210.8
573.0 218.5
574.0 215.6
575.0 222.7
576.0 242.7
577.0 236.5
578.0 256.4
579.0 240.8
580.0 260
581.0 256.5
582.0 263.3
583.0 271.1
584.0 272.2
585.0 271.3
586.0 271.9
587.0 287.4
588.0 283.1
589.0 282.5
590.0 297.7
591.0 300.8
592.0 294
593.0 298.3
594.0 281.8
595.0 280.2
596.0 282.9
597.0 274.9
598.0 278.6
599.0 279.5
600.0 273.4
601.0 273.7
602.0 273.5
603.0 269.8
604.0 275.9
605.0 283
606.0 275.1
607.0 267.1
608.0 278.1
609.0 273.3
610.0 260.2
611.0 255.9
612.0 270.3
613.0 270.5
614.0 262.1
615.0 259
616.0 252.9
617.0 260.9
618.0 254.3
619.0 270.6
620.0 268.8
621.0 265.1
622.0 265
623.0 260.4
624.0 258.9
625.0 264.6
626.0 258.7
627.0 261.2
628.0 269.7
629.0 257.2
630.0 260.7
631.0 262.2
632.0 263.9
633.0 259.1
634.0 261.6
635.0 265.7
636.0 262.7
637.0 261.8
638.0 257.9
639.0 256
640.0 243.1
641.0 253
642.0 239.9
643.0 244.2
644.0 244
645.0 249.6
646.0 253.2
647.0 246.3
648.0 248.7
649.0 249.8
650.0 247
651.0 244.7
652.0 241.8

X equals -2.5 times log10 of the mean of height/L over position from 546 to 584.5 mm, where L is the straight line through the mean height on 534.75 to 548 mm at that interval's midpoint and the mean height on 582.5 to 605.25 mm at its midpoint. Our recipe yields 0.23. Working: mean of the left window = 278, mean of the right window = 281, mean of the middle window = 226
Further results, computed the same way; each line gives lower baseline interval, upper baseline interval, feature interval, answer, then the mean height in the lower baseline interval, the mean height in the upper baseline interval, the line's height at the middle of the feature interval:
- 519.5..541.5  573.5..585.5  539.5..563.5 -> 0.095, 275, 251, 265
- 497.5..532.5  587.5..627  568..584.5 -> 0.171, 273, 273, 273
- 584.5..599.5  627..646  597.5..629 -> 0.015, 284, 256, 271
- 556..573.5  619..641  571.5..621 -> -0.165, 200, 261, 229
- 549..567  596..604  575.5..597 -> -0.070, 216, 275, 256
